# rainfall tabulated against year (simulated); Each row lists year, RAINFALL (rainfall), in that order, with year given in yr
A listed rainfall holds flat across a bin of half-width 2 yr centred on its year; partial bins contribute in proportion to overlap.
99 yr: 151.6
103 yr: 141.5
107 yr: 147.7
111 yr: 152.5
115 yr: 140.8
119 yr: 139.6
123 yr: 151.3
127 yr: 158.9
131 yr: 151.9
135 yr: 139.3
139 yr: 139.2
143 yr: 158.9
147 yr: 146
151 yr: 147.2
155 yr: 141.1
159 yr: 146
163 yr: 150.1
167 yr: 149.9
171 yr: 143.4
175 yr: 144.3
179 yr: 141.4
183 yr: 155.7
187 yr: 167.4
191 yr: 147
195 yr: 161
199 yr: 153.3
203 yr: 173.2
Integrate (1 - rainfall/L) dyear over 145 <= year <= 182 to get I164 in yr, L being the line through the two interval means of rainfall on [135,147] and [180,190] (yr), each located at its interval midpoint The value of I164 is 1.7 yr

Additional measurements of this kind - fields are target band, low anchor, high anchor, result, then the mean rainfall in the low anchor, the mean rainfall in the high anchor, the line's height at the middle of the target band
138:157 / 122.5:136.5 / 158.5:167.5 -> 0.4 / 151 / 149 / 150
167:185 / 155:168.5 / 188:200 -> 0.5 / 148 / 155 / 151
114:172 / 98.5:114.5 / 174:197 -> 1.1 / 147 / 153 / 150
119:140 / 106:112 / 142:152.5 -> 0.3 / 150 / 150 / 150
